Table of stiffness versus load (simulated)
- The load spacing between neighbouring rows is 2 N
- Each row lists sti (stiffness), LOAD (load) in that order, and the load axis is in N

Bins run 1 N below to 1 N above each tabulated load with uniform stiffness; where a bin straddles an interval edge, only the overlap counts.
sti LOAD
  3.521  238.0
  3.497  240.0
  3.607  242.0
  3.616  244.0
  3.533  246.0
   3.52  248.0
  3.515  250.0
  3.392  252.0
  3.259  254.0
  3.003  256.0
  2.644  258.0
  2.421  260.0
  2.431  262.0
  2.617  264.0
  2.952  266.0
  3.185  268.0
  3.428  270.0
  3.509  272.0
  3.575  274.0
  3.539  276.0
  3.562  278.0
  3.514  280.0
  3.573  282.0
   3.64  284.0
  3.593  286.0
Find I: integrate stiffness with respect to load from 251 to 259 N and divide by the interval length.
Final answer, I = 3.07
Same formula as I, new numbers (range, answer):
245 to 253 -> 3.49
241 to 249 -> 3.57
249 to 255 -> 3.39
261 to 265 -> 2.52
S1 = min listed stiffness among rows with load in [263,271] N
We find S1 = 2.617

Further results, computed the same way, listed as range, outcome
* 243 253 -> 3.392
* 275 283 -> 3.514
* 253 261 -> 2.421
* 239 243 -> 3.497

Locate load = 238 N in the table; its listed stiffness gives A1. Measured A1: 3.521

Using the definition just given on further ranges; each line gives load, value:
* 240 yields 3.497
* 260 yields 2.421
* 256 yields 3.003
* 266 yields 2.952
